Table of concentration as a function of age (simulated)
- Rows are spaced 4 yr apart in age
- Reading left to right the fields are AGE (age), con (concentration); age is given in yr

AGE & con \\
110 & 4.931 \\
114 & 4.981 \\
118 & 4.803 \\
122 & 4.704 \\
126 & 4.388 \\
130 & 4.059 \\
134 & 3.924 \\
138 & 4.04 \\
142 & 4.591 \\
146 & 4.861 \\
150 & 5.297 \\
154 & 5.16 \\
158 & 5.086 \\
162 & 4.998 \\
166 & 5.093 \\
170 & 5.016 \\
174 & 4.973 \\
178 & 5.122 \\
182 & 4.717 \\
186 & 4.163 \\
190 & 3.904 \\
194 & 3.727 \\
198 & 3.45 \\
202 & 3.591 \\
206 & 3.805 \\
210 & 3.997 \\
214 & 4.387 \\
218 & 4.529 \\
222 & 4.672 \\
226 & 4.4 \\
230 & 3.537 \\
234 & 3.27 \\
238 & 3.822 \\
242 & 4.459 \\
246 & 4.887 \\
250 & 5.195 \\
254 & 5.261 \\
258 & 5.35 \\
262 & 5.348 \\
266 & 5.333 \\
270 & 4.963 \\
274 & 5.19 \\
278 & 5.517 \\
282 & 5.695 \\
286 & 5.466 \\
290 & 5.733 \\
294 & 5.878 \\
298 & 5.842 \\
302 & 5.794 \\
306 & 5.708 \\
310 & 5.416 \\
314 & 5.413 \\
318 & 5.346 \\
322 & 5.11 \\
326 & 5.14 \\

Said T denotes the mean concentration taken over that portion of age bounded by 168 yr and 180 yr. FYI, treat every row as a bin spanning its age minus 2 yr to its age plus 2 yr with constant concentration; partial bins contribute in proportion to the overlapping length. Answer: 5.04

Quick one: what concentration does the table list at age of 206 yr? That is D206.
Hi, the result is 3.805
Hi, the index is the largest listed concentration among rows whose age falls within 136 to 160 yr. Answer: 5.297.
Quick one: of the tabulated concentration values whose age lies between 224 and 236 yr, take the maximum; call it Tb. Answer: 4.4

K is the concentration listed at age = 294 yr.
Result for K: 5.878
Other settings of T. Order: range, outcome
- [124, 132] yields 4.22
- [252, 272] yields 5.25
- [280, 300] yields 5.72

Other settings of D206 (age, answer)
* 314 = 5.413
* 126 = 4.388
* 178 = 5.122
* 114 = 4.981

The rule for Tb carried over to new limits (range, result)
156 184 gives 5.122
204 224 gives 4.672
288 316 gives 5.878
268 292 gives 5.733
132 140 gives 4.04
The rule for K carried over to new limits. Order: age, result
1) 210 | 3.997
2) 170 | 5.016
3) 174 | 4.973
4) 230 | 3.537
